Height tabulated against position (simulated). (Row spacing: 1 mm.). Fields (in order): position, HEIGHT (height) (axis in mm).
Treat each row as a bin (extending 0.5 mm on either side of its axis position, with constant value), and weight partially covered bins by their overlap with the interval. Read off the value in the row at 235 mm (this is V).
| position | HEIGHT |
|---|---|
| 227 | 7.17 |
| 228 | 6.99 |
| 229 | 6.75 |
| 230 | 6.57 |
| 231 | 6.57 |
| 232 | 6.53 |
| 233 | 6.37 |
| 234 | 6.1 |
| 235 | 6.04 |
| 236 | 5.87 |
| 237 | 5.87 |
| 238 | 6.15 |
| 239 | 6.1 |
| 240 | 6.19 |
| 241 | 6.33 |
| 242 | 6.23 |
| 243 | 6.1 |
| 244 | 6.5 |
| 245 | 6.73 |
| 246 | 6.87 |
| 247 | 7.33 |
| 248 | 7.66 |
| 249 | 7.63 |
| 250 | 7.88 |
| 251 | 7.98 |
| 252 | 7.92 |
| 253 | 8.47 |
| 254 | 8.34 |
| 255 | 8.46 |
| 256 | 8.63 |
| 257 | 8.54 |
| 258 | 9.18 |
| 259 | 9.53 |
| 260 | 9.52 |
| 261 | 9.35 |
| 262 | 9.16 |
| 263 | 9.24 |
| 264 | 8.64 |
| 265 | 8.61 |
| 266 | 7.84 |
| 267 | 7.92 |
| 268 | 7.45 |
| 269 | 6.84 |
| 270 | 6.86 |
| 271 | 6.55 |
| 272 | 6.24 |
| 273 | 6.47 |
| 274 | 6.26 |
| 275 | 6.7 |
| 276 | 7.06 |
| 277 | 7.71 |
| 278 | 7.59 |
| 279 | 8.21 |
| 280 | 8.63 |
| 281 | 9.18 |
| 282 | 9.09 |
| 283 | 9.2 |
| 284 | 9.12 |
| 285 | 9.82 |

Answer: 6.04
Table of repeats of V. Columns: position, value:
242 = 6.23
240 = 6.19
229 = 6.75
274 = 6.26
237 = 5.87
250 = 7.88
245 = 6.73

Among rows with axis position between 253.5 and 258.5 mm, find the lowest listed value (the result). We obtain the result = 8.34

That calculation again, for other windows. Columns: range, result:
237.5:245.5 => 6.1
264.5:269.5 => 6.84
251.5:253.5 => 7.92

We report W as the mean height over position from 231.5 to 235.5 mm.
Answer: 6.26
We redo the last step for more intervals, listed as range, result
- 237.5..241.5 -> 6.19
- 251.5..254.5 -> 8.24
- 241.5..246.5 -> 6.49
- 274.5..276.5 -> 6.88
